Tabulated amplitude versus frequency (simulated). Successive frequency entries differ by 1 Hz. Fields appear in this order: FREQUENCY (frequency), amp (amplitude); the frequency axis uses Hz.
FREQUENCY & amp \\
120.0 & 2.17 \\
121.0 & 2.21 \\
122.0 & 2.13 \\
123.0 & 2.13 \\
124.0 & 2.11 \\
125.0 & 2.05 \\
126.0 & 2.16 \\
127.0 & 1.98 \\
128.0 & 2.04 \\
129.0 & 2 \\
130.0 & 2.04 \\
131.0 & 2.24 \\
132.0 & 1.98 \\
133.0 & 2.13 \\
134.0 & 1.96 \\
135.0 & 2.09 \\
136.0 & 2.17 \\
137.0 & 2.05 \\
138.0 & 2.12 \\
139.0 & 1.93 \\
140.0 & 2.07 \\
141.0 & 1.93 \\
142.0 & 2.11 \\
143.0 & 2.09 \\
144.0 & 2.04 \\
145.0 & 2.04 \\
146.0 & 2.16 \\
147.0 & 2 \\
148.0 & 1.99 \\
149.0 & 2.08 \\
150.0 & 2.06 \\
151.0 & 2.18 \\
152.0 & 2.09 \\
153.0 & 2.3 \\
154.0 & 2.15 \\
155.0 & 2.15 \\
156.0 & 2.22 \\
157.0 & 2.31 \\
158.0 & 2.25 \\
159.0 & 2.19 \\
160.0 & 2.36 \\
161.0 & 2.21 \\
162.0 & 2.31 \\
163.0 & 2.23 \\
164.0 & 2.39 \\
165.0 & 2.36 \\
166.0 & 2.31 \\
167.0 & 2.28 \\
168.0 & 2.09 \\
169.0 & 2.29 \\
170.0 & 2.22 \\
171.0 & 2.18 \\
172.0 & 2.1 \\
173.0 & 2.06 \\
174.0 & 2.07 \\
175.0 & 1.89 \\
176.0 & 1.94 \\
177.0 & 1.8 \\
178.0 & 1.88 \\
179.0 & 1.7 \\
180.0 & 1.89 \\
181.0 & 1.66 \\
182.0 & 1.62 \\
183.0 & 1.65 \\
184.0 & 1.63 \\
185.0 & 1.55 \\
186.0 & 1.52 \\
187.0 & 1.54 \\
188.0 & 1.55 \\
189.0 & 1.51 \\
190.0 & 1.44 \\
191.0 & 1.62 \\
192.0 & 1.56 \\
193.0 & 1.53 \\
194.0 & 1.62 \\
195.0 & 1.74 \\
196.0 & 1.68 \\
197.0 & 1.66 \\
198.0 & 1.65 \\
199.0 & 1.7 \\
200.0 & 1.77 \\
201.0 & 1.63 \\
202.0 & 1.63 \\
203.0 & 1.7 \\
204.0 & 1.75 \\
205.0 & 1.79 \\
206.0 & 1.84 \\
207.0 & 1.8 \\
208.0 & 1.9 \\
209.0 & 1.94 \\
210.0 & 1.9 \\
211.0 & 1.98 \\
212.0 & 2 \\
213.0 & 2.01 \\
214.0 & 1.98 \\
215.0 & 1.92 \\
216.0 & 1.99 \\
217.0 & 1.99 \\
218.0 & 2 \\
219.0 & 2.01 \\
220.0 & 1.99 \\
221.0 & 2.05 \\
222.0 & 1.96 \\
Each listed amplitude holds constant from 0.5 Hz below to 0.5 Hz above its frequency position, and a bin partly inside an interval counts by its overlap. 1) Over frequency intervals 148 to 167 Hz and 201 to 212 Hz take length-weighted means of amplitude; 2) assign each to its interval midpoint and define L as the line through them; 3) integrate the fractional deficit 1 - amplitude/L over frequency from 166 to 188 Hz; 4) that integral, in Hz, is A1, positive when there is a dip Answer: 2.0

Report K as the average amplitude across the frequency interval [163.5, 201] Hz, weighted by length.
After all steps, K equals 1.83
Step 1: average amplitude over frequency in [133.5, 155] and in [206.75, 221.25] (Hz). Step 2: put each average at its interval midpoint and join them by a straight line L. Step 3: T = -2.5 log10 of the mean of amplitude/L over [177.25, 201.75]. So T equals 0.22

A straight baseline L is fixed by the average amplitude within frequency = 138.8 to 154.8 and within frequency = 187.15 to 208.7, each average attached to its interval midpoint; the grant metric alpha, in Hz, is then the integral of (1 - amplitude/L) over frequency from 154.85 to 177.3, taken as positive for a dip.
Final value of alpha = -3.03 Hz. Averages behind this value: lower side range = 2.08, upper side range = 1.67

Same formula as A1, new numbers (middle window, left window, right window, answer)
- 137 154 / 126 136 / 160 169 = 0.6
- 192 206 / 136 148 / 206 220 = 2.1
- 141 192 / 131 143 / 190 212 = -2.3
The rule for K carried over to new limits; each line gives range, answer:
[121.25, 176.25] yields 2.13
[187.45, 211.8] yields 1.71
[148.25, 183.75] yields 2.1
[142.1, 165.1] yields 2.18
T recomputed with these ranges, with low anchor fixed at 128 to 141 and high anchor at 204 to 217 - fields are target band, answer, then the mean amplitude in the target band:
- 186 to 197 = 0.23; 1.58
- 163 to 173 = -0.12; 2.24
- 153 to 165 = -0.12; 2.26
